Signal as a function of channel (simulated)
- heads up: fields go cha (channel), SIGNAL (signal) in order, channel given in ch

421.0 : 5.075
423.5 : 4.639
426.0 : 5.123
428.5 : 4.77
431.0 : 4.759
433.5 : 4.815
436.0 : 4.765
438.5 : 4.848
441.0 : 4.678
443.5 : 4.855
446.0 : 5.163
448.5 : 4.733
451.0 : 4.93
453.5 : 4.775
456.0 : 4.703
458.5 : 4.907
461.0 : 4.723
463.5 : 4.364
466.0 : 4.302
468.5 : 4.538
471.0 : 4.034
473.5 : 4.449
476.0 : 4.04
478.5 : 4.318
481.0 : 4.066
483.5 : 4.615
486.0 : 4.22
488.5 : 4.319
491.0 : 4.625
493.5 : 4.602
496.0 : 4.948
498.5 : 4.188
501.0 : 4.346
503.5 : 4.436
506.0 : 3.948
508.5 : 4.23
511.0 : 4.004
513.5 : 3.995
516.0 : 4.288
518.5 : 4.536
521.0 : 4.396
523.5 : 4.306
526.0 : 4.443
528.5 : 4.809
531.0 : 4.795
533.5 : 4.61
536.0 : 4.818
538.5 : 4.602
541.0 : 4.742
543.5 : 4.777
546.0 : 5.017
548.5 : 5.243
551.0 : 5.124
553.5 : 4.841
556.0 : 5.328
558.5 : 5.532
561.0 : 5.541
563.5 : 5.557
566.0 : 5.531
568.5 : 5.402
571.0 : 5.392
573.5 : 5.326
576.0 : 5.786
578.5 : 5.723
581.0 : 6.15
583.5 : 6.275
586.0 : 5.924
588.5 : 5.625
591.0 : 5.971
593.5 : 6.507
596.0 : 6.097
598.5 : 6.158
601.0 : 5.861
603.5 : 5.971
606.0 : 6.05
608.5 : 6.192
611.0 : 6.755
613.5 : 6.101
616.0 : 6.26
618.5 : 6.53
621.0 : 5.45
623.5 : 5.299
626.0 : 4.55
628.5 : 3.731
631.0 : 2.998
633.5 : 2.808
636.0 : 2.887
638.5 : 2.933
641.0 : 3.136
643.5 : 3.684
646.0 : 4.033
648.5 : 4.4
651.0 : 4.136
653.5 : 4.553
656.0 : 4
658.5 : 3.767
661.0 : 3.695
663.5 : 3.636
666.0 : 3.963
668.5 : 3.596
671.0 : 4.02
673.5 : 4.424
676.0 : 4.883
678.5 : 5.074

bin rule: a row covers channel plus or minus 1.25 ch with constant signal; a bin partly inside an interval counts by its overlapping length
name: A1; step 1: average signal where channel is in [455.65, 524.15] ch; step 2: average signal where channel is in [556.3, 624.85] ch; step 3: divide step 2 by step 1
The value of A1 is 1.35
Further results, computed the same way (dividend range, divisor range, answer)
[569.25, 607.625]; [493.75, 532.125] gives 1.35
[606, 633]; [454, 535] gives 1.21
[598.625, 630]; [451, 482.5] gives 1.28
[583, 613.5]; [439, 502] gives 1.35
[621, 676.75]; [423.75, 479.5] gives 0.84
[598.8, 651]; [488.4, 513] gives 1.10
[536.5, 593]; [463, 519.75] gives 1.26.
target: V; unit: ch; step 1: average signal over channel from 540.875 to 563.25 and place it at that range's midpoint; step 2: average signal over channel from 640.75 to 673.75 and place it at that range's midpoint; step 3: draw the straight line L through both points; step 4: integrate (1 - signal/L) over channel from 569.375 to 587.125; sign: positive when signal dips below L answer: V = -3.4 ch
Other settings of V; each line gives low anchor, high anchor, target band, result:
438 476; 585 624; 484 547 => 8.8 ch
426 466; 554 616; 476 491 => 2.3 ch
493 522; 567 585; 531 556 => 0.9 ch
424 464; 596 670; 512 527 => 1.3 ch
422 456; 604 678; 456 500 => 3.0 ch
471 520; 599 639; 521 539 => -0.3 ch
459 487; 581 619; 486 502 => 0.6 ch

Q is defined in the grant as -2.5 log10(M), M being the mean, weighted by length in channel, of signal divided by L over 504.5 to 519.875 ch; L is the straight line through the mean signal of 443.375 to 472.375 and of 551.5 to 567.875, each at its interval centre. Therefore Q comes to 0.21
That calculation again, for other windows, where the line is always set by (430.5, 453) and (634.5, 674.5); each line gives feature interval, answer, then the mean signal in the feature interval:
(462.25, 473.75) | 0.09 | 4.33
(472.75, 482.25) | 0.11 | 4.21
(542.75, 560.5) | -0.20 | 5.15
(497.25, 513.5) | 0.09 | 4.18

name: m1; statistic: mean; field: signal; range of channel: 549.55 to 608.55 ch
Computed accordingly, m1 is 5.73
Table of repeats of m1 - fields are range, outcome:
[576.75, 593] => 5.97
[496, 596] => 5.04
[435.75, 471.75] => 4.69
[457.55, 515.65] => 4.35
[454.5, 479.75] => 4.44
